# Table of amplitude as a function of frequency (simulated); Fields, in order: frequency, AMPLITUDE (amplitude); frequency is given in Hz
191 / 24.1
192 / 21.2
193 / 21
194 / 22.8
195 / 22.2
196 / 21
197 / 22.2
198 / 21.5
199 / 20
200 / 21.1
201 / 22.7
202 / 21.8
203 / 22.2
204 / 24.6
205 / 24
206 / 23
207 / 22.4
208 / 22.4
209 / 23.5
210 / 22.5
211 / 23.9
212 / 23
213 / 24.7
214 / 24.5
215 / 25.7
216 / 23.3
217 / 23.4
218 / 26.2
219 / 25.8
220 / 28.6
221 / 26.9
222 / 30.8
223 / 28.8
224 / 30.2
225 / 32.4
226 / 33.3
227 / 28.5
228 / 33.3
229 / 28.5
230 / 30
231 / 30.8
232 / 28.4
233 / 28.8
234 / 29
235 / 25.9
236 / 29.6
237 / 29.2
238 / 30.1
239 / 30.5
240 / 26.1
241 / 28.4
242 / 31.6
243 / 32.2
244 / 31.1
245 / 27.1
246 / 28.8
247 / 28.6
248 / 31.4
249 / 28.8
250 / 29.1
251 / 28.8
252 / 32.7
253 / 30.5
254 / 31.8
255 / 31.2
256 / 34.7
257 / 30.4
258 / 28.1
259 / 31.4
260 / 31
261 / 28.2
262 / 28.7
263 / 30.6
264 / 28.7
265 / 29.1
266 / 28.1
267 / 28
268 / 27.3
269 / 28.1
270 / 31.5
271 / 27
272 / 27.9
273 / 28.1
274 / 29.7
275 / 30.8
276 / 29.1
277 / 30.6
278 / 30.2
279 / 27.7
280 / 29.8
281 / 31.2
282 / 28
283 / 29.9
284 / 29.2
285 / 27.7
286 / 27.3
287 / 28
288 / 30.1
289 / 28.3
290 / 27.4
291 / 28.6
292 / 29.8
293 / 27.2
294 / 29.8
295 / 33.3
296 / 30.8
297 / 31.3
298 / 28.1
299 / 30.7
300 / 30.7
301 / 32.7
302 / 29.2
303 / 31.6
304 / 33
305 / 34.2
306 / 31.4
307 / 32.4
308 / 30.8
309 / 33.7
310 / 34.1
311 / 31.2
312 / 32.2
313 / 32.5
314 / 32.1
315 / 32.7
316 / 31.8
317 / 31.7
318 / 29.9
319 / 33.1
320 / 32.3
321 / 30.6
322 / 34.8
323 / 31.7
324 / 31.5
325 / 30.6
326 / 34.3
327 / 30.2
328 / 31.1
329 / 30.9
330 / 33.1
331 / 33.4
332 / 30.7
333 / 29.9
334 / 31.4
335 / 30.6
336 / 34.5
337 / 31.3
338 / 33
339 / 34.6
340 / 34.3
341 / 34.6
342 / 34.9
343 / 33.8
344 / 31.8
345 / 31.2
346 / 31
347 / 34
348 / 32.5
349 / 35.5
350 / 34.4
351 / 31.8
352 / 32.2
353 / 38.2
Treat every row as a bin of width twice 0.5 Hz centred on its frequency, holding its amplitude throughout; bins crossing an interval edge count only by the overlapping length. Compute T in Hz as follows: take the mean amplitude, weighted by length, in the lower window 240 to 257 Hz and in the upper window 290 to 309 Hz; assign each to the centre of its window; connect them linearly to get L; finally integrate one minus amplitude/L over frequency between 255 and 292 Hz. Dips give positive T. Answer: 1.6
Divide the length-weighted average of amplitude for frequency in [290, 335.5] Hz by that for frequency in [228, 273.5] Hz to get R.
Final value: 1.07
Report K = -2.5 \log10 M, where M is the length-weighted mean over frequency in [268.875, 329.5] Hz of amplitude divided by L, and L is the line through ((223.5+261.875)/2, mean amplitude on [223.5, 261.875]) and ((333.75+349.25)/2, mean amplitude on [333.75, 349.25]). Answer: 0.04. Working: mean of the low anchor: 30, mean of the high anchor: 33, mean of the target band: 30.6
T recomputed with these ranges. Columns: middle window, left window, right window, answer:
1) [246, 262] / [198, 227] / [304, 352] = -1.5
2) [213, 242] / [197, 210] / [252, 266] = -2.9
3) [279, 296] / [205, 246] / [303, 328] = 0.9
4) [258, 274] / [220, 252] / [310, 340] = 0.8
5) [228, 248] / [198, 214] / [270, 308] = -3.0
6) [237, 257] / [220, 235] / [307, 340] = 0.1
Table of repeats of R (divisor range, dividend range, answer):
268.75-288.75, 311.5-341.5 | 1.11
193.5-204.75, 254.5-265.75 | 1.37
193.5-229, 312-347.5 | 1.29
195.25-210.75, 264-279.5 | 1.29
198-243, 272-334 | 1.16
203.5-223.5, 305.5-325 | 1.29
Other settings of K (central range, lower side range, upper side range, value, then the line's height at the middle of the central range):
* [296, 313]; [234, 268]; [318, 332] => -0.012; 31.3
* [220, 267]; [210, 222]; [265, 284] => -0.107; 27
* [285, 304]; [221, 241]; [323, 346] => 0.054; 31.3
